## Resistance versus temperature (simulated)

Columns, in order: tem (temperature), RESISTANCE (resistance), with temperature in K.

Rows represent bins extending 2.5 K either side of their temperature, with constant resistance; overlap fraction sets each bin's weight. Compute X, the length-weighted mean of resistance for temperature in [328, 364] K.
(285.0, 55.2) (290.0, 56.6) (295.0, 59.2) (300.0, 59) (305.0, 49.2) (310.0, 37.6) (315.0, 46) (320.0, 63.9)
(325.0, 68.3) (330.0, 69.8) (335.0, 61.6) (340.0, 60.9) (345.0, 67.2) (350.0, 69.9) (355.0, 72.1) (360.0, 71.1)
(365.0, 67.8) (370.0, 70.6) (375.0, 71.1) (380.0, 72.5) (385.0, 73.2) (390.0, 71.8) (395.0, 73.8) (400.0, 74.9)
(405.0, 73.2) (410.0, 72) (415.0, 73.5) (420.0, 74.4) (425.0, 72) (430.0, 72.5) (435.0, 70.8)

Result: 67.5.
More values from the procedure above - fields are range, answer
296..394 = 64.5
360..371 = 69.4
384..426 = 73.2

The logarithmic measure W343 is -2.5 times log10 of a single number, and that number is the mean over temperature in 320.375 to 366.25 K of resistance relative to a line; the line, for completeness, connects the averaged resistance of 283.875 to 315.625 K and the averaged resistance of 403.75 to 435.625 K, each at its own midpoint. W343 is -0.14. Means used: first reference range 52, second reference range 72.7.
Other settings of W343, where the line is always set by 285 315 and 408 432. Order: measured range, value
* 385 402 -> -0.08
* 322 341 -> -0.14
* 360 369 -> -0.10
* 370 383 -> -0.10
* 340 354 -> -0.12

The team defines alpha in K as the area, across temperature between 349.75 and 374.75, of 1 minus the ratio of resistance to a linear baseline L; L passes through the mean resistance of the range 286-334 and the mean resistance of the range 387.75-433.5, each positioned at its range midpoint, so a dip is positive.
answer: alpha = -2.0 K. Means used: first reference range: 56.7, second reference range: 73.1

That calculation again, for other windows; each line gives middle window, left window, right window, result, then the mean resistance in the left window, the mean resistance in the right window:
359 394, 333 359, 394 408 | -0.3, 66.7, 73.9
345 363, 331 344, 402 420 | -1.4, 62.9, 73.2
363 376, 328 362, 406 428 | -0.1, 67.4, 73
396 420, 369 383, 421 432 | -0.5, 71.5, 72.5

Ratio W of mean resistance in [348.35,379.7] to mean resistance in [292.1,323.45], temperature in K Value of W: 1.33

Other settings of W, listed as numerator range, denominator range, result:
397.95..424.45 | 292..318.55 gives 1.44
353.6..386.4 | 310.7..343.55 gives 1.17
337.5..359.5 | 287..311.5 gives 1.28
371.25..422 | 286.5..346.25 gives 1.26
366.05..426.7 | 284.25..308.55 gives 1.32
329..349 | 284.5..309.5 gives 1.19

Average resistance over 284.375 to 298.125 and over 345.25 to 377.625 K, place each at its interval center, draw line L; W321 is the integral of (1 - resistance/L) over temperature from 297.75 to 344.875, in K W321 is 3.86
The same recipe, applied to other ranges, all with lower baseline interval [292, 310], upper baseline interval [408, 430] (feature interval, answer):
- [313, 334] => -1.9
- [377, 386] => -0.8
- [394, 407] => -0.8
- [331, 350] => -1.5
